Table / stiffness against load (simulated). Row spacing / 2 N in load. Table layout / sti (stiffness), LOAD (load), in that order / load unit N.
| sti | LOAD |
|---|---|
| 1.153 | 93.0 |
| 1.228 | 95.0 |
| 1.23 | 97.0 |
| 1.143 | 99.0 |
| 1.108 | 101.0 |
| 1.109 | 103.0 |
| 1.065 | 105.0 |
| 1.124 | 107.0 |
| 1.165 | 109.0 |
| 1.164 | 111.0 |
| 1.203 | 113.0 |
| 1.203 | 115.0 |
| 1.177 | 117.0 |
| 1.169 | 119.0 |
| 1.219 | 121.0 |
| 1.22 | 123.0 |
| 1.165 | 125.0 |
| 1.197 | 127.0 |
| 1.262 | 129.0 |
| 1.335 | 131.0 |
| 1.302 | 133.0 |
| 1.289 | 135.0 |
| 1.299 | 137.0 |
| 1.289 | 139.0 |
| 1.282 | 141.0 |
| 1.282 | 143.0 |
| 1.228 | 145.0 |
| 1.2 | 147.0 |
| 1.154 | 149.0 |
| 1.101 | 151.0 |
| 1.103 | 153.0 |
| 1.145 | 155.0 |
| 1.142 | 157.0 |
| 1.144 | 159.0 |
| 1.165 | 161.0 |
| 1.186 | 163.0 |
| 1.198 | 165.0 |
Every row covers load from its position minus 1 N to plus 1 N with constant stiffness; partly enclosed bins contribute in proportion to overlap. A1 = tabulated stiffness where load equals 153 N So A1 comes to 1.103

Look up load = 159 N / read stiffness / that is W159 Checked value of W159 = 1.144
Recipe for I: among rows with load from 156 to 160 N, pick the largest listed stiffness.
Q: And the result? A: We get 1.144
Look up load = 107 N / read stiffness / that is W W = 1.124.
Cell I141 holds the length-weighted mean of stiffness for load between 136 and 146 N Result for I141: 1.28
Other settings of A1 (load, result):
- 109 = 1.165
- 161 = 1.165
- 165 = 1.198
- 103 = 1.109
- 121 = 1.219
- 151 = 1.101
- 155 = 1.145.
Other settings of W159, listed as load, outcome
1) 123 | 1.22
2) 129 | 1.262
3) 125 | 1.165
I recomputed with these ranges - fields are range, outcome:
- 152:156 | 1.145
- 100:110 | 1.165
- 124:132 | 1.335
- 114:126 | 1.22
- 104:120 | 1.203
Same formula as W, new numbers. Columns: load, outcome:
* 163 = 1.186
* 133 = 1.302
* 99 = 1.143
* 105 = 1.065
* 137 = 1.299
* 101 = 1.108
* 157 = 1.142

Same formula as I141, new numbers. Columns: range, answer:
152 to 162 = 1.14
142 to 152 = 1.19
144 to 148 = 1.21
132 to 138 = 1.3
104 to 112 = 1.13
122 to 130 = 1.21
